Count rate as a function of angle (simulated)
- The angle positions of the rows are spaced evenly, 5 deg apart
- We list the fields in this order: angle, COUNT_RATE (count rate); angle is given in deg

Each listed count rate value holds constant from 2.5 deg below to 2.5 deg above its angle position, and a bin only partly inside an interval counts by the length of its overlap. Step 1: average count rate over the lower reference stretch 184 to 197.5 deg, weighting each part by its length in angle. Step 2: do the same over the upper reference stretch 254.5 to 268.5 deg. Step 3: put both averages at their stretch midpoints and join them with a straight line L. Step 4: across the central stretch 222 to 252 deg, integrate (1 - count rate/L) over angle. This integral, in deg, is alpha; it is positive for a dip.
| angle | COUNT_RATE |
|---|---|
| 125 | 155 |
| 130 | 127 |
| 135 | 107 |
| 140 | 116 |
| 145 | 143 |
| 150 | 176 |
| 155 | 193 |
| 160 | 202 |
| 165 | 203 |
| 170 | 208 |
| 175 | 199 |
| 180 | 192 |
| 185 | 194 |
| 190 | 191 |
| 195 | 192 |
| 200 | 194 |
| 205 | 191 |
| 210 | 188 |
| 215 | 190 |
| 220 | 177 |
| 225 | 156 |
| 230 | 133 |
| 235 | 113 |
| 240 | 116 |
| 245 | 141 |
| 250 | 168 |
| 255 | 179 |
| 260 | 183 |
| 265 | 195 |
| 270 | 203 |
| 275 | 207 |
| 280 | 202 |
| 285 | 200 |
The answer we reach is 8.1 deg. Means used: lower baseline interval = 192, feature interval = 138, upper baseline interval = 188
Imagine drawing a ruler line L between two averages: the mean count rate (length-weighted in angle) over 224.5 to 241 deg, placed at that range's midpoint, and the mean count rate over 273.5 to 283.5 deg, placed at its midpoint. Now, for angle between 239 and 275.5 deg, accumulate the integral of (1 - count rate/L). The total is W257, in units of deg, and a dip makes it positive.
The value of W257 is -1.1 deg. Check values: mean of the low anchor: 128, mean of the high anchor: 204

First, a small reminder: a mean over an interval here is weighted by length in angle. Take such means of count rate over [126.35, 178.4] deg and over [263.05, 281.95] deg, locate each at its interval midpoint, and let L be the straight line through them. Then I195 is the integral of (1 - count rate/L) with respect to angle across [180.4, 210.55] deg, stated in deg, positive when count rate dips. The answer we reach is -2.0 deg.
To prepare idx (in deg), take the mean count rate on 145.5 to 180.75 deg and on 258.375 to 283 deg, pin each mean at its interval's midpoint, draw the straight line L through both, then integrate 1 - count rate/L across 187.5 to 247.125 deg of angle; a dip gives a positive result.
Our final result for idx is 9.3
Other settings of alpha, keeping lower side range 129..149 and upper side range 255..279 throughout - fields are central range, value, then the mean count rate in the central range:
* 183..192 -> -2.3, 192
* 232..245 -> 4.3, 120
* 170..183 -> -4.5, 198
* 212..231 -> 0.4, 167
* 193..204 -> -2.4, 193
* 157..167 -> -4.5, 202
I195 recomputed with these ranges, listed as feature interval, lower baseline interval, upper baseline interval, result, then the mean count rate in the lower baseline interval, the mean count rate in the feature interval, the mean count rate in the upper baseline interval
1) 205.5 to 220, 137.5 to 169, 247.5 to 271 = -0.60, 174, 187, 184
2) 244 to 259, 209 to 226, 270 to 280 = 2.12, 179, 167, 205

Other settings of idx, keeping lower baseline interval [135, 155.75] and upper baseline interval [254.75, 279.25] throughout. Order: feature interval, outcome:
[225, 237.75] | 3.6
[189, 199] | -1.5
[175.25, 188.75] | -2.6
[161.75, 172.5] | -3.4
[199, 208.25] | -1.2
